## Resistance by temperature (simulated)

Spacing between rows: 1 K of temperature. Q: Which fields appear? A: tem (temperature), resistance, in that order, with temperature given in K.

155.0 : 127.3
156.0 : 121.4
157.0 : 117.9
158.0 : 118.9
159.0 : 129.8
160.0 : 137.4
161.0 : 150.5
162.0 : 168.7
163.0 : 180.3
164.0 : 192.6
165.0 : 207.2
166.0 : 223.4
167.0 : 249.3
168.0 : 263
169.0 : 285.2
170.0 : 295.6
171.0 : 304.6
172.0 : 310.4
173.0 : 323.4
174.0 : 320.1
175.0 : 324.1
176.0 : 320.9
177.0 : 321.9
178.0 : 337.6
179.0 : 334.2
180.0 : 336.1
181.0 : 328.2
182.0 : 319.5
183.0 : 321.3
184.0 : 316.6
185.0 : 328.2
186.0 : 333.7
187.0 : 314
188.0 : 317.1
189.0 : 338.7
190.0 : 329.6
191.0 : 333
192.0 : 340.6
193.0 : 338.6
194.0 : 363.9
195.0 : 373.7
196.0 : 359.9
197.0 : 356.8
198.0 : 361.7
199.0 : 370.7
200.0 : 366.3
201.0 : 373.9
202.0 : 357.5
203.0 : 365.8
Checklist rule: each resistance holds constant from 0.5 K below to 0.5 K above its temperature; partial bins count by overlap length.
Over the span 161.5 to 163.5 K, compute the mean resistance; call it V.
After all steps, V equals 174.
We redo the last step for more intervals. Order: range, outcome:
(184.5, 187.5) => 325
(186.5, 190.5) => 325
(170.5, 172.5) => 308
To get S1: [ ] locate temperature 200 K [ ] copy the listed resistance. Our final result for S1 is 366.3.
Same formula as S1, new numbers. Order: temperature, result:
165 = 207.2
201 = 373.9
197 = 356.8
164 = 192.6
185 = 328.2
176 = 320.9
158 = 118.9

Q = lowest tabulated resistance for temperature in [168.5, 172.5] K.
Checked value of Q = 285.2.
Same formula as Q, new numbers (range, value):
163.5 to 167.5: 192.6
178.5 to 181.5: 328.2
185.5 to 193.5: 314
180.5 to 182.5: 319.5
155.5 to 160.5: 117.9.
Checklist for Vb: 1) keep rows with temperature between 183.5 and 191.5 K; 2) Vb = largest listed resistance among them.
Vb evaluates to 338.7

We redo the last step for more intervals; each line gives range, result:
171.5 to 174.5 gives 323.4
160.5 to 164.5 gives 192.6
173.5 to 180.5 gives 337.6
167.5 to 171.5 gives 304.6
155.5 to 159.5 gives 129.8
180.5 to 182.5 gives 328.2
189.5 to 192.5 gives 340.6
